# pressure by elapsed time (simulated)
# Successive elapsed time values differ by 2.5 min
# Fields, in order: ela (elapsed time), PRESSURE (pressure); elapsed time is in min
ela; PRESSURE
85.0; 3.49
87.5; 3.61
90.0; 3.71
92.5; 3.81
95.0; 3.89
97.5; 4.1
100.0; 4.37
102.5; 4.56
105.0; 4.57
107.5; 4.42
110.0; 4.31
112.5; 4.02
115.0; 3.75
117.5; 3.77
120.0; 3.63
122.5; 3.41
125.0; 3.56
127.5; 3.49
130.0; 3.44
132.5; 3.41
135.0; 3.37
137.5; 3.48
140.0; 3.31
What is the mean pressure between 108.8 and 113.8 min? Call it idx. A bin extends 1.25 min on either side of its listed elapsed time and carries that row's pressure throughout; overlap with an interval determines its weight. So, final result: 4.16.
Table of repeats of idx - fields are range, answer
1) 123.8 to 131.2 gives 3.5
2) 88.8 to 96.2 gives 3.8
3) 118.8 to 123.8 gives 3.52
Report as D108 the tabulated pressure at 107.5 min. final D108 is 4.42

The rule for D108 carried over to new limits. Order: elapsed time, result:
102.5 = 4.56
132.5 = 3.41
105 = 4.57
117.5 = 3.77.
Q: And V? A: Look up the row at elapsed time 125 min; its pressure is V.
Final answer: 3.56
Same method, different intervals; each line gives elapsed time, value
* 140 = 3.31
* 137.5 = 3.48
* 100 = 4.37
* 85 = 3.49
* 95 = 3.89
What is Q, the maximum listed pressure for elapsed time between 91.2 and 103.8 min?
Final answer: 4.56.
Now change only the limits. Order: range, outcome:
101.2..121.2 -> 4.57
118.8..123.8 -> 3.63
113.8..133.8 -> 3.77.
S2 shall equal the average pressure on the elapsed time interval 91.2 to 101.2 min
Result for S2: 4.04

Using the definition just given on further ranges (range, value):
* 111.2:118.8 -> 3.85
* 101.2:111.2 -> 4.47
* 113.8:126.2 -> 3.62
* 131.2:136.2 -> 3.39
